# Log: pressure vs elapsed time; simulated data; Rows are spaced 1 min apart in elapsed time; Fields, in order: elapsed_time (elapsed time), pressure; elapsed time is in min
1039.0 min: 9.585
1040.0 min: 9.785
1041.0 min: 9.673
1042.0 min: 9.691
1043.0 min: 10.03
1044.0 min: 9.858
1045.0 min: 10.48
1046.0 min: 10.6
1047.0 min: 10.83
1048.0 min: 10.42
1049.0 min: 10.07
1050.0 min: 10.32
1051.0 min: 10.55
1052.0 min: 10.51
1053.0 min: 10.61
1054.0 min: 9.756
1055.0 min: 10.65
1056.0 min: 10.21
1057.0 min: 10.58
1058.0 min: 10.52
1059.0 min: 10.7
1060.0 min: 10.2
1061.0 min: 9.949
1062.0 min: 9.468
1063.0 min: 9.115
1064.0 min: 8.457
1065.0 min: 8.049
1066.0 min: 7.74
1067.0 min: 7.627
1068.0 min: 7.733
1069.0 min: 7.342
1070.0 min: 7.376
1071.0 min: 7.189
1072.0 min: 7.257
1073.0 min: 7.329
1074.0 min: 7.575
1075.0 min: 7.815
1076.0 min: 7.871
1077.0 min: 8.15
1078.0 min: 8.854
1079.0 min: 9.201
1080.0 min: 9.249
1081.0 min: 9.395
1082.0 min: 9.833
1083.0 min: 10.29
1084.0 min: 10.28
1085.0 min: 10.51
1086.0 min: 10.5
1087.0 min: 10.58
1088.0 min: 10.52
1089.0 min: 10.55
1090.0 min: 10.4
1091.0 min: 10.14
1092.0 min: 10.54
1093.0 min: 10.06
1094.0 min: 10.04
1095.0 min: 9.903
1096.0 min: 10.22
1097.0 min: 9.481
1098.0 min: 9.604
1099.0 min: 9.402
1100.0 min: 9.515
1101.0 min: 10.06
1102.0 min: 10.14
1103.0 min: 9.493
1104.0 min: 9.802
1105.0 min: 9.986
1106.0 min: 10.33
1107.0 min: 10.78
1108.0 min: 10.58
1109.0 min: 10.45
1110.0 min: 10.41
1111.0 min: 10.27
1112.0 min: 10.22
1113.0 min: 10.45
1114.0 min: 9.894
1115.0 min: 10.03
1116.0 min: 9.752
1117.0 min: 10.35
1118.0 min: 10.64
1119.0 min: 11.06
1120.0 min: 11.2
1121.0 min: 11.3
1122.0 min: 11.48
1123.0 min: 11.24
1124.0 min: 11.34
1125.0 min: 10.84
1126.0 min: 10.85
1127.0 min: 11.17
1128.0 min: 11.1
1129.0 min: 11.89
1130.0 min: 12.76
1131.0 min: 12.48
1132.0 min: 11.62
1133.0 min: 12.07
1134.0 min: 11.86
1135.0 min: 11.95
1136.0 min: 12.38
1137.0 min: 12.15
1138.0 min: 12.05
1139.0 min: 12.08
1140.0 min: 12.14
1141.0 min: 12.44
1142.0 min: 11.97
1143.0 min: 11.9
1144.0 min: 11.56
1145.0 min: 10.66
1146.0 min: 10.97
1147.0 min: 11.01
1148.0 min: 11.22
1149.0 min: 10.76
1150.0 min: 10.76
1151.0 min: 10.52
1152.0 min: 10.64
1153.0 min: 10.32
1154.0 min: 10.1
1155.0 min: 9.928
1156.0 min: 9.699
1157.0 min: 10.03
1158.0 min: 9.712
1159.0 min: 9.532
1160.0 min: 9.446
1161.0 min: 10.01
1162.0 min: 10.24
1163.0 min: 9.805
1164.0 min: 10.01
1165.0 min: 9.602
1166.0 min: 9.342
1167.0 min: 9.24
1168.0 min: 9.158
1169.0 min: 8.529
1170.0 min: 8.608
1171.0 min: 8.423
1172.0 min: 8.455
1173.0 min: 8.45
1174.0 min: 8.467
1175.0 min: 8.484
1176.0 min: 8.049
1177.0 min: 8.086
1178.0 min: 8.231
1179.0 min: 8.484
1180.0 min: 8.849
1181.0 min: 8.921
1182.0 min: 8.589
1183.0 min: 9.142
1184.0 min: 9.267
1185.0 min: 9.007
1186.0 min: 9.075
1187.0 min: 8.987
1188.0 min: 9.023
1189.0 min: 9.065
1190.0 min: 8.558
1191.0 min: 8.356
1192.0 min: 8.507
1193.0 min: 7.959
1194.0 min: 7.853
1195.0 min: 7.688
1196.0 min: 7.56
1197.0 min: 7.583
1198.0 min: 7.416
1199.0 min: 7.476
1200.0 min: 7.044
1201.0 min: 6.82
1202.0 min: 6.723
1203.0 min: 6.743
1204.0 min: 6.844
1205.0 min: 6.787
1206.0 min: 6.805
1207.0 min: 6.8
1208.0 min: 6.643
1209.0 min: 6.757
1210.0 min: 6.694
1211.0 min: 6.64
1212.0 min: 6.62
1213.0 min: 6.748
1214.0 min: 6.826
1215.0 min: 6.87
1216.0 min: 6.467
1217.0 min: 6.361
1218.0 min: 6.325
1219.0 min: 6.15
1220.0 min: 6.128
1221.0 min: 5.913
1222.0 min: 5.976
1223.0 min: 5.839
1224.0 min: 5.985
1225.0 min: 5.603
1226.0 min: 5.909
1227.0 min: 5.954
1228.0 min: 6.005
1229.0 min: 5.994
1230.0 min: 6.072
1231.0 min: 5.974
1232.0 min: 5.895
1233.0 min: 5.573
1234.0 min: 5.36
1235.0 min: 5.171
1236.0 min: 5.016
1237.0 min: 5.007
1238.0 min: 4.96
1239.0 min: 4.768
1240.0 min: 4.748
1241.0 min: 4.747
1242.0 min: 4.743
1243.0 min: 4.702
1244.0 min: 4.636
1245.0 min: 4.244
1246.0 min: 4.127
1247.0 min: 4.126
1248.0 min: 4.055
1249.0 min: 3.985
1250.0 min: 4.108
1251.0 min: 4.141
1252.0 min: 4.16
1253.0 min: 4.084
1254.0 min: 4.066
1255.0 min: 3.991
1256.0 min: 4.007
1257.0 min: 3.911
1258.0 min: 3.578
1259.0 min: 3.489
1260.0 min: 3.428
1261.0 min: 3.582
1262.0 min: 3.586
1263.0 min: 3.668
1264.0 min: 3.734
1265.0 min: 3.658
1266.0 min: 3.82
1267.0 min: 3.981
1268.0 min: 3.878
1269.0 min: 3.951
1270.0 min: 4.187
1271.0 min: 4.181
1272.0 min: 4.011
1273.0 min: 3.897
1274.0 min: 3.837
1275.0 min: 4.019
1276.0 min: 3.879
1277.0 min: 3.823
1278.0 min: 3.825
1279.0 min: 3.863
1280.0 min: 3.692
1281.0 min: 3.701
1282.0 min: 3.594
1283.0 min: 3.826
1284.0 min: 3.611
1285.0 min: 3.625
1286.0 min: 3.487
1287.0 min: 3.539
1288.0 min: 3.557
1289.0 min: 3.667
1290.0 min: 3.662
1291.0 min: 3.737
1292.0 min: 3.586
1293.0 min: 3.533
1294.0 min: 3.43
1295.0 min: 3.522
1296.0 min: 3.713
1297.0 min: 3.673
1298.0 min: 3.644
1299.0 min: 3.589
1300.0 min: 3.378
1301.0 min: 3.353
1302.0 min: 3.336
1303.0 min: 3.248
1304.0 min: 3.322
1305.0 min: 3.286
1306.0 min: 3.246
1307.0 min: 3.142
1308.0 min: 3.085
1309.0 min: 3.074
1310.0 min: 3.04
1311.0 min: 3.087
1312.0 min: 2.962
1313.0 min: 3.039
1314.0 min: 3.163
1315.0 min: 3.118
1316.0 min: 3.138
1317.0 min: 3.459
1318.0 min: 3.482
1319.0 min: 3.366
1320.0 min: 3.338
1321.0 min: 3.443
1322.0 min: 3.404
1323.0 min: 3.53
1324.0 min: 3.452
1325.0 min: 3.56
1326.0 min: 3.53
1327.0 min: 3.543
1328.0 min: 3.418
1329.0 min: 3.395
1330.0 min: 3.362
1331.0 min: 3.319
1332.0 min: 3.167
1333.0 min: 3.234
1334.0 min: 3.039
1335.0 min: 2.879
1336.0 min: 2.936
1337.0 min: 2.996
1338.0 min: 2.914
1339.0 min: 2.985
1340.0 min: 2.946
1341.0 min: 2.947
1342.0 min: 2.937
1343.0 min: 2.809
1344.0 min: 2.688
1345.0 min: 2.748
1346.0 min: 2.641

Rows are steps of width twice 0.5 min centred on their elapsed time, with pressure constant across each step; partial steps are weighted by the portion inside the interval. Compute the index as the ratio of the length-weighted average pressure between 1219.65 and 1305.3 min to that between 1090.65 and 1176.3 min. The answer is 0.41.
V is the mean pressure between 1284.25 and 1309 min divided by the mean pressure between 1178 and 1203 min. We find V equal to 0.42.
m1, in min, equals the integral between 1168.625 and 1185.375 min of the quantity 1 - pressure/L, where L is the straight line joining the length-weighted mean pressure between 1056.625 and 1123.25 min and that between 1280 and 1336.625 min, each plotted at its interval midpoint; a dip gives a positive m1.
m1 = -3.4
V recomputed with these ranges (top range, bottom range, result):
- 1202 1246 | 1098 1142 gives 0.54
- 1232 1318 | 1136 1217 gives 0.43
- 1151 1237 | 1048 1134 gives 0.78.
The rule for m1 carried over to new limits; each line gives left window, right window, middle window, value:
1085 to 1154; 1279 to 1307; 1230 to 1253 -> 3.9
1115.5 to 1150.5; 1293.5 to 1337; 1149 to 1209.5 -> 5.0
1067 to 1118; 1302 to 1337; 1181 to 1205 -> -4.5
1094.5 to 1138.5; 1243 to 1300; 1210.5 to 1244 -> 0.3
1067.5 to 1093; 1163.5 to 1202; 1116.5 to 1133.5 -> -5.0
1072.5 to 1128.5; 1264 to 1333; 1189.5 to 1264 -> 3.3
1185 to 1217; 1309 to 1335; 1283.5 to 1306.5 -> 3.8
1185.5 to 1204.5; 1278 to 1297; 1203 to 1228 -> 1.9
